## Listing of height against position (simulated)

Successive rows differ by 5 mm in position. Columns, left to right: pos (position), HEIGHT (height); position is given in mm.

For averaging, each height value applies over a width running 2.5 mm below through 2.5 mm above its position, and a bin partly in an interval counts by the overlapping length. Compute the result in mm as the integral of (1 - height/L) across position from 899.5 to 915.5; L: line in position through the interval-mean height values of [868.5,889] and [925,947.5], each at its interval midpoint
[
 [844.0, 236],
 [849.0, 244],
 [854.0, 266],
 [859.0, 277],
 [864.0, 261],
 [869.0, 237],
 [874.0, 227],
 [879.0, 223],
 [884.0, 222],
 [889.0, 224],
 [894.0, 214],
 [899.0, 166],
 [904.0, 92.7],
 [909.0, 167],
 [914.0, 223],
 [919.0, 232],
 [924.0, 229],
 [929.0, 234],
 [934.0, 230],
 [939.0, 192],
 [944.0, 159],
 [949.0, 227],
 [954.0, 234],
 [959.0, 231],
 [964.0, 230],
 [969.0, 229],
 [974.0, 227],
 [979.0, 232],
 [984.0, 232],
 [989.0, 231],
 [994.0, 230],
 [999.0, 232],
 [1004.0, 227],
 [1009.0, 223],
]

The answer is 4.3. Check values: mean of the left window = 226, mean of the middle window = 158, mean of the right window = 206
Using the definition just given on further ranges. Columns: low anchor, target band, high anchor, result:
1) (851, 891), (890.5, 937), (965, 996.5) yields 7.5 mm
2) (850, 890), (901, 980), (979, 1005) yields 8.6 mm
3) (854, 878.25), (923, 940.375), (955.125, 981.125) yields 1.1 mm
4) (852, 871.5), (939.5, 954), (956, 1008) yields 2.4 mm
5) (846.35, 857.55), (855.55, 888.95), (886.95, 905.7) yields -3.1 mm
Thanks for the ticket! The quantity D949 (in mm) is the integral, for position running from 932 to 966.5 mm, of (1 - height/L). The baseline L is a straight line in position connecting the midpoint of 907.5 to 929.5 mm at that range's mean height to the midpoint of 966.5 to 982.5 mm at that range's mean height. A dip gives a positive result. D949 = 1.5 mm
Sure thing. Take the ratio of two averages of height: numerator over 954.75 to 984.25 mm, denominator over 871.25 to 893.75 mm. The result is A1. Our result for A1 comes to 1.03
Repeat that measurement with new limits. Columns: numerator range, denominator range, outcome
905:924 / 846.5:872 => 0.78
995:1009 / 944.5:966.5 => 1.02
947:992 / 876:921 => 1.18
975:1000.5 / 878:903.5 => 1.16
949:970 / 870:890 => 1.03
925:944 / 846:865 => 0.81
